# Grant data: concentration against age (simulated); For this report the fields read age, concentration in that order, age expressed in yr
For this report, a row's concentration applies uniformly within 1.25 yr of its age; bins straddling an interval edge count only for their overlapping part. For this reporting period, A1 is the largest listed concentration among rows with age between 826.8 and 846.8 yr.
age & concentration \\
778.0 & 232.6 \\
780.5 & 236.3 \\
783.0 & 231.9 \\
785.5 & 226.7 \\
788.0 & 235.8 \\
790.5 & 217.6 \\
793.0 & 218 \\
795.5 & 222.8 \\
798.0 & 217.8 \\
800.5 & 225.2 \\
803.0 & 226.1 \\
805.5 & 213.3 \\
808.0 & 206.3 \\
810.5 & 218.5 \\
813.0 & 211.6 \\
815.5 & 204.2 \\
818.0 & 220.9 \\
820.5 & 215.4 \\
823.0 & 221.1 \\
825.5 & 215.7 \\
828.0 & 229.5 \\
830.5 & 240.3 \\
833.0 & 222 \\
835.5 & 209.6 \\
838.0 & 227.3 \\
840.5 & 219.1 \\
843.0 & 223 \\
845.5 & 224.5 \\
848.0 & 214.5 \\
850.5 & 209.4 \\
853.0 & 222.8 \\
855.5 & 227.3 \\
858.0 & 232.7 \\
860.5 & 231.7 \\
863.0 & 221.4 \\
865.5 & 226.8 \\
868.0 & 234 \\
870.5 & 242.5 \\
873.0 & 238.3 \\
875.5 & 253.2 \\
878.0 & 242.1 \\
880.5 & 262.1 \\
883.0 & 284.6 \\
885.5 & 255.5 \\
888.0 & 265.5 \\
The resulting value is 240.3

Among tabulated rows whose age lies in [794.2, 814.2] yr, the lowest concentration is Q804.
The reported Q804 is 206.3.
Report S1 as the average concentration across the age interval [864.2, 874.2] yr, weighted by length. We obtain 235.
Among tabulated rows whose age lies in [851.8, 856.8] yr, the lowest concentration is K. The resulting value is 222.8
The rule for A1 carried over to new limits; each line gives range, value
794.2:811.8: 226.1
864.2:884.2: 284.6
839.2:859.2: 232.7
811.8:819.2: 220.9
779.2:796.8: 236.3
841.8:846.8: 224.5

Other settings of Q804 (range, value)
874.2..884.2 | 242.1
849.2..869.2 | 209.4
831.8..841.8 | 209.6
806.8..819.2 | 204.2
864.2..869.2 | 226.8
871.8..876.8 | 238.3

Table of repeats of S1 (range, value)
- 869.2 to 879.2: 244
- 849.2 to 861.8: 225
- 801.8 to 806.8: 220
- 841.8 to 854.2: 219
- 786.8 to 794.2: 224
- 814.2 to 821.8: 214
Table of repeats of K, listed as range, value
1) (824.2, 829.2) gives 215.7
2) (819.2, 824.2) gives 215.4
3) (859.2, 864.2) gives 221.4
